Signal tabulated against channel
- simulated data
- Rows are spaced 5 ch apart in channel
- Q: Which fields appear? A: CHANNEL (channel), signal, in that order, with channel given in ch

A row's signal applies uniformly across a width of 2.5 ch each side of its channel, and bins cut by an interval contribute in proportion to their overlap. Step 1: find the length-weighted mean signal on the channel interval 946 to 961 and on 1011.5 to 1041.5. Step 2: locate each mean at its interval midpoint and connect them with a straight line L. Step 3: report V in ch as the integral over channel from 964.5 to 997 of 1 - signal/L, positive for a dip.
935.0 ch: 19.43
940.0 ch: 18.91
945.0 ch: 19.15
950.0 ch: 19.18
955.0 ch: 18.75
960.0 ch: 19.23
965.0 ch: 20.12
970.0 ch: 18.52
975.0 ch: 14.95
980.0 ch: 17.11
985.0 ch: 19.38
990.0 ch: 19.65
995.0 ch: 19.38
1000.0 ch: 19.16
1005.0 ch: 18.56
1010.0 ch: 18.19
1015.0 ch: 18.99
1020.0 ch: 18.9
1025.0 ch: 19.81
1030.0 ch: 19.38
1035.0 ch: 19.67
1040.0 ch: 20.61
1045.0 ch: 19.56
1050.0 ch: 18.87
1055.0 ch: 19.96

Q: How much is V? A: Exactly 1.5 ch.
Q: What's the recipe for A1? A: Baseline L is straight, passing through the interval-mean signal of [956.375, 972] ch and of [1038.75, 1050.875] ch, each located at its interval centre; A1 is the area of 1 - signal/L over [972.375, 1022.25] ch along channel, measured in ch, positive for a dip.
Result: 2.63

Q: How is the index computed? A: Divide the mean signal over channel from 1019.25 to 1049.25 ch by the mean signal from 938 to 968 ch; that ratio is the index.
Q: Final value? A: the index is 1.0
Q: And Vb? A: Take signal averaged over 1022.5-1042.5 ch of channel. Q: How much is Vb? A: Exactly 19.9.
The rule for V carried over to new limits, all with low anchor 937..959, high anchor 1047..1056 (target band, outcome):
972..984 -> 1.61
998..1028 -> 0.44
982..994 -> -0.16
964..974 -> 0.28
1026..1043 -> -0.52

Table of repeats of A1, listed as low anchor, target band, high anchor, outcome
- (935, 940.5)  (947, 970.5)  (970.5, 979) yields -2.40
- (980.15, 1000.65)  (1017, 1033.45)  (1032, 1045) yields 0.33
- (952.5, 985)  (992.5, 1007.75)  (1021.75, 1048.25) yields -0.06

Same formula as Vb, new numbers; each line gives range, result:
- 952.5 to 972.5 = 19.2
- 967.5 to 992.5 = 17.9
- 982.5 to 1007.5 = 19.2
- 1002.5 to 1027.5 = 18.9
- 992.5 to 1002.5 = 19.3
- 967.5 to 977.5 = 16.7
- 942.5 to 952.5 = 19.2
